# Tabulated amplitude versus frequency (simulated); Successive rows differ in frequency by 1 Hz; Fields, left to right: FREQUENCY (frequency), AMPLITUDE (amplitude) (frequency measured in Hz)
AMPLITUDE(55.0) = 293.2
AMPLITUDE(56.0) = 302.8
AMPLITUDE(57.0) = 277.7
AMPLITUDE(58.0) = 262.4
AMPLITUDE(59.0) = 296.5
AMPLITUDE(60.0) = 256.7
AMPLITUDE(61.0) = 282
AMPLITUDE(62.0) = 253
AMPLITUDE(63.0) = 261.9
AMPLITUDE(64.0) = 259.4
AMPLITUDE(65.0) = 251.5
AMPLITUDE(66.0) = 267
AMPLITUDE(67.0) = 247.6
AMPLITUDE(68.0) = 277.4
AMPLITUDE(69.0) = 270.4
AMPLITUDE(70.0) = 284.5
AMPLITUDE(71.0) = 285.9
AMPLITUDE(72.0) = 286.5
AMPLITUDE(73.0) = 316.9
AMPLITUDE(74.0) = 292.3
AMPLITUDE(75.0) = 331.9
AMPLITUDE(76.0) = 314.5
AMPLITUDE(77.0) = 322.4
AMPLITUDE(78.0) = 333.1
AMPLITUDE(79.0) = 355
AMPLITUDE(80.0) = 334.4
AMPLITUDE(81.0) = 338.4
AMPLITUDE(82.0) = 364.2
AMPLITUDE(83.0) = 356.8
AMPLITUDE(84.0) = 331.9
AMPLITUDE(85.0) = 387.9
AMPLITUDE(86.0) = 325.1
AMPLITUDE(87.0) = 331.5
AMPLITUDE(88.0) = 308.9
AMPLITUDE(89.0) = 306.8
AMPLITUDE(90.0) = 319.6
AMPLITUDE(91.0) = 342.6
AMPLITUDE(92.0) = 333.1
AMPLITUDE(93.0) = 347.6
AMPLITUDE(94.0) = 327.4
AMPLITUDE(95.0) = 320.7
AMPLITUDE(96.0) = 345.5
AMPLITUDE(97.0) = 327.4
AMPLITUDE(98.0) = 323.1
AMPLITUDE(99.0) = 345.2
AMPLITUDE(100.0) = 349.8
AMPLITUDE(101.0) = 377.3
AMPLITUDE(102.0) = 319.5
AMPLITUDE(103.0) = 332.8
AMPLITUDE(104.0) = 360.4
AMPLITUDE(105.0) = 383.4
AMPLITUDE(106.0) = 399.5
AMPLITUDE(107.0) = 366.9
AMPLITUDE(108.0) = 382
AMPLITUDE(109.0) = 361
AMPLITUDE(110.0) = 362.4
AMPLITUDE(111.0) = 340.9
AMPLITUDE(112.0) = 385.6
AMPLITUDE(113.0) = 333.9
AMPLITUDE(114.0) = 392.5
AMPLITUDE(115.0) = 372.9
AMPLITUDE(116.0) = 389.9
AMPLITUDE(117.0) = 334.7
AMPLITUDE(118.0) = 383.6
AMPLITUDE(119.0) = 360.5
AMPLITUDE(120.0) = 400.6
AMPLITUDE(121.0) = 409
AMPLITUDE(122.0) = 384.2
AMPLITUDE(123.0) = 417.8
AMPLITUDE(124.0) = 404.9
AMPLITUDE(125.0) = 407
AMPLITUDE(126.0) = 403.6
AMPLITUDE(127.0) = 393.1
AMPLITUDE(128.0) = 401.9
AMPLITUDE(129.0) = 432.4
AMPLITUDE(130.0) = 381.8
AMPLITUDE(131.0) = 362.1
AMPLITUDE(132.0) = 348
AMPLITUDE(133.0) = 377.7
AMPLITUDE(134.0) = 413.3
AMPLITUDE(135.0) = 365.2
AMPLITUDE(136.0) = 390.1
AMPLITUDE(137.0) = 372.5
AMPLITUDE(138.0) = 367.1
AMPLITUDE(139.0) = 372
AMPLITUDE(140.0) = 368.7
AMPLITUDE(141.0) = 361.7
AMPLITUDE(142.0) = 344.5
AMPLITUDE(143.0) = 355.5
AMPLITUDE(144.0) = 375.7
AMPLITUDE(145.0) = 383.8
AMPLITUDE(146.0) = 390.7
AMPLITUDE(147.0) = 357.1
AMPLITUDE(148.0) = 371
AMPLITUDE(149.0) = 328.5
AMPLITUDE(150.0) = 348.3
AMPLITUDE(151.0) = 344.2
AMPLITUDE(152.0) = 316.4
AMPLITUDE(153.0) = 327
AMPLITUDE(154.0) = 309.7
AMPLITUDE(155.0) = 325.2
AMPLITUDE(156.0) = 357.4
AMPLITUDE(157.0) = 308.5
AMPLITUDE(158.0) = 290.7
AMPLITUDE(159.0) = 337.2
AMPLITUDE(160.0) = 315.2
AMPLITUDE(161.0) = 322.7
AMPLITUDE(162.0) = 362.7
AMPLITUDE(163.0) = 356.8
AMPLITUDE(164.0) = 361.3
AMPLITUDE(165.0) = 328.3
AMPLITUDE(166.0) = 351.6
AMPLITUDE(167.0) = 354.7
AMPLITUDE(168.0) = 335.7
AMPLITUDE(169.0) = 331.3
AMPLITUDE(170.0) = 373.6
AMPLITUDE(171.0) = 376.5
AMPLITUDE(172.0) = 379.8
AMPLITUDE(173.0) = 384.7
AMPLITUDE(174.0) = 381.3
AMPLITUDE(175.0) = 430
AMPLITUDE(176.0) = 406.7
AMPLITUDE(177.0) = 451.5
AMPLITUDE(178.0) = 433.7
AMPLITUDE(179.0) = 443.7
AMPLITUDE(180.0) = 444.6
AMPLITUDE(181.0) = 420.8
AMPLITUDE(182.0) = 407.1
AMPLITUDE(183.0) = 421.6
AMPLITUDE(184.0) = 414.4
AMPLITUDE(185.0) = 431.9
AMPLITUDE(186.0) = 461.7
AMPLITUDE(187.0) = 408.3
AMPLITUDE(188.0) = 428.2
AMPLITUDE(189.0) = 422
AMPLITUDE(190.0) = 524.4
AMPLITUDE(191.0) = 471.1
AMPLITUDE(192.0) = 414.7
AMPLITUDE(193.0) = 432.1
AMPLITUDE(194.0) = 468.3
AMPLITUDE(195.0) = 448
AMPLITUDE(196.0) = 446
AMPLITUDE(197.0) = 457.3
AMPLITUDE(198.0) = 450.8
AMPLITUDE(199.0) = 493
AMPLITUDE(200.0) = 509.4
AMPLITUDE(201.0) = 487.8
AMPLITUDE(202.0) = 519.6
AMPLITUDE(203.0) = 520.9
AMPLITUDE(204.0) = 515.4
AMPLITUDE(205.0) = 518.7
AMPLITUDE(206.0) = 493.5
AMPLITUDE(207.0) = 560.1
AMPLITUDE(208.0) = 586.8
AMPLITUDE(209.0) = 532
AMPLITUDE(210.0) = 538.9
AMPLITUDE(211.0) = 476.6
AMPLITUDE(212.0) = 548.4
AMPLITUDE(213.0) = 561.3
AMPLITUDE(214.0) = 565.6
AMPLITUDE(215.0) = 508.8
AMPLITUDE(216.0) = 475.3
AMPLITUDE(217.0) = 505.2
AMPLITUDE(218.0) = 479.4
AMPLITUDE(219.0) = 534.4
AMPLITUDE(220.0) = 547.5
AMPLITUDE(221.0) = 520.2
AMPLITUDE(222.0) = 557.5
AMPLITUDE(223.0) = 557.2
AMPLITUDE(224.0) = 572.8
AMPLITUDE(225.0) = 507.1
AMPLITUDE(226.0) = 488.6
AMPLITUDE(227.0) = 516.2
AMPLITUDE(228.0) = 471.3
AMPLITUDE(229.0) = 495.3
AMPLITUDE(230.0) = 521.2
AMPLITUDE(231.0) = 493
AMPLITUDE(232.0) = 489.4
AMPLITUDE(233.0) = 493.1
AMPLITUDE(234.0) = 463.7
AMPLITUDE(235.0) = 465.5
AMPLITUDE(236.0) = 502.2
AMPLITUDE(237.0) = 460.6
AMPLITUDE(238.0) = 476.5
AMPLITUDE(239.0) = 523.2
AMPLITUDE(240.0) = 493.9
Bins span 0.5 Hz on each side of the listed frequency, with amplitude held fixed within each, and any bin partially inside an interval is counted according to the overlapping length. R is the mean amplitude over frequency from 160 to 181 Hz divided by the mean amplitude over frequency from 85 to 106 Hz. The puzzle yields 1.12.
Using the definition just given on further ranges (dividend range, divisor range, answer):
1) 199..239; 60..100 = 1.64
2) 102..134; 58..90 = 1.25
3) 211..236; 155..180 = 1.40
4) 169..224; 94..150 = 1.28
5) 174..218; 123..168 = 1.32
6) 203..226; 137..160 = 1.52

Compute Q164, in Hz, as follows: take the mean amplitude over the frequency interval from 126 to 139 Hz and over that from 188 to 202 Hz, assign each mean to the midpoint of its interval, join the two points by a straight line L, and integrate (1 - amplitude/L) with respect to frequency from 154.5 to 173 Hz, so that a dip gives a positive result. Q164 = 3.5 Hz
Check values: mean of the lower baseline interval 384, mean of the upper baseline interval 464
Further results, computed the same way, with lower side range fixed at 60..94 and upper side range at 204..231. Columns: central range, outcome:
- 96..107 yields -0.2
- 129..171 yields 6.6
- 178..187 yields 0.8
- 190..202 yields 0.6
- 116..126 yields -0.4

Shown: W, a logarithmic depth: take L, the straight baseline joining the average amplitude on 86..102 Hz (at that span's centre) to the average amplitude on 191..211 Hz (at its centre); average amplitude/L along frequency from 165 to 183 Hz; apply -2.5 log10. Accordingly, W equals 0.154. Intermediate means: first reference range 333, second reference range 493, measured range 393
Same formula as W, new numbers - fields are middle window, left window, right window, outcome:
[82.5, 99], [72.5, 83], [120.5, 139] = 0.04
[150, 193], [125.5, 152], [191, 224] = 0.15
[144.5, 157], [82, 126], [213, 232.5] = 0.22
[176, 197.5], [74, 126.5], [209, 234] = 0.07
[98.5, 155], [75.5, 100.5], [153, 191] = -0.04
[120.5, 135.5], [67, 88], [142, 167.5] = -0.17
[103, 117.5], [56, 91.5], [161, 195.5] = -0.09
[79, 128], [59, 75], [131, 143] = -0.11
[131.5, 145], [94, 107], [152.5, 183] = -0.03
